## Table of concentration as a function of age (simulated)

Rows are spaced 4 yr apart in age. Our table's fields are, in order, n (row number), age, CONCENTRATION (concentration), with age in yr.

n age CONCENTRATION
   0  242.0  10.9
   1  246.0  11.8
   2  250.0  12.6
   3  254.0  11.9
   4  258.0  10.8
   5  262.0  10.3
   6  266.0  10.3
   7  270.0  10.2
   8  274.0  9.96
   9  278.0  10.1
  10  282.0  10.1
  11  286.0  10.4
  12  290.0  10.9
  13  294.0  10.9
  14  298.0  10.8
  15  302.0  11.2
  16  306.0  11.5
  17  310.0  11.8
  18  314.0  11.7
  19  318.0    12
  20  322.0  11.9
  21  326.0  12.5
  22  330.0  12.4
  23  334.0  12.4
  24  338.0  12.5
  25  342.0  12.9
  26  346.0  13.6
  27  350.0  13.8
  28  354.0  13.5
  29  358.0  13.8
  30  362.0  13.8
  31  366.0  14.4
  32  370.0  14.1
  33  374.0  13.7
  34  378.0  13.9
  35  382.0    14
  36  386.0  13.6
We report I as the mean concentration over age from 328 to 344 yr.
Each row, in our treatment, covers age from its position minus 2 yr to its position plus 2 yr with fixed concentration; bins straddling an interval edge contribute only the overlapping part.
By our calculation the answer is 12.6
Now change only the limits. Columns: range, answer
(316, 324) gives 11.9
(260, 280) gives 10.2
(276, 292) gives 10.4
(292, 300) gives 10.9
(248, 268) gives 11.2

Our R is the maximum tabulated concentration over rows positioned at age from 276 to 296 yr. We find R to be 10.9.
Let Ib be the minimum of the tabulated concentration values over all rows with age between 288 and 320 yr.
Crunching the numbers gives 10.8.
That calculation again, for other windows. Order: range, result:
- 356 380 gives 13.7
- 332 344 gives 12.4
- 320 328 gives 11.9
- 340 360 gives 12.9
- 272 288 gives 9.96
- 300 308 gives 11.2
